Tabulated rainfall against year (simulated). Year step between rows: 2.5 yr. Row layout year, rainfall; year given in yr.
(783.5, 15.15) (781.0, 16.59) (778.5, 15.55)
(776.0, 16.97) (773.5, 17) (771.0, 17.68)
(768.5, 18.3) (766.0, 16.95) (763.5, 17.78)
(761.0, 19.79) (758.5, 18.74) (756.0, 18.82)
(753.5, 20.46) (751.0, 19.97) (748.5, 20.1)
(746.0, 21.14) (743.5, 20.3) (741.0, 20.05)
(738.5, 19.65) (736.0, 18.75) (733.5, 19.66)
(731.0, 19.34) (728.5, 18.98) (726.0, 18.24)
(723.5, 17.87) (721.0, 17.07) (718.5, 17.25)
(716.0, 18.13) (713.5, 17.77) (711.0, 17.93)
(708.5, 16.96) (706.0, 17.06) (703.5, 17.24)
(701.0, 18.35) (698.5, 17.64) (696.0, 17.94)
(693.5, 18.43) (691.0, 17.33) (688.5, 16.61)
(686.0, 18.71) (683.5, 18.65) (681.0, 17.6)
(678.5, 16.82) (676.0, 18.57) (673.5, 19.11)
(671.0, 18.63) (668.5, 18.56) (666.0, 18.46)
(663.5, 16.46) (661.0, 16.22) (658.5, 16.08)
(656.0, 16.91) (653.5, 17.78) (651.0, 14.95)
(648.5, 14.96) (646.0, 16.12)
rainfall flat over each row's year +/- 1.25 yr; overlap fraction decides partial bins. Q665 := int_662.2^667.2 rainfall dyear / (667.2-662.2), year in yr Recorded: 17.4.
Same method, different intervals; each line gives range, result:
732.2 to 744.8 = 19.7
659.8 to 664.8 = 16.4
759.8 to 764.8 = 18.8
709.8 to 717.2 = 17.9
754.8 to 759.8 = 18.8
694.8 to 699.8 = 17.8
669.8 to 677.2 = 18.8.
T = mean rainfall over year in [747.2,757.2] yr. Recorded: 19.8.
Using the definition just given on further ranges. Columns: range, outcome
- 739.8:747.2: 20.5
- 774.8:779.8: 16.3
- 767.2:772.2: 18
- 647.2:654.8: 15.9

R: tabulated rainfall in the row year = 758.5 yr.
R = 18.74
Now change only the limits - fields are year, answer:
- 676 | 18.57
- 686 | 18.71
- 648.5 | 14.96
